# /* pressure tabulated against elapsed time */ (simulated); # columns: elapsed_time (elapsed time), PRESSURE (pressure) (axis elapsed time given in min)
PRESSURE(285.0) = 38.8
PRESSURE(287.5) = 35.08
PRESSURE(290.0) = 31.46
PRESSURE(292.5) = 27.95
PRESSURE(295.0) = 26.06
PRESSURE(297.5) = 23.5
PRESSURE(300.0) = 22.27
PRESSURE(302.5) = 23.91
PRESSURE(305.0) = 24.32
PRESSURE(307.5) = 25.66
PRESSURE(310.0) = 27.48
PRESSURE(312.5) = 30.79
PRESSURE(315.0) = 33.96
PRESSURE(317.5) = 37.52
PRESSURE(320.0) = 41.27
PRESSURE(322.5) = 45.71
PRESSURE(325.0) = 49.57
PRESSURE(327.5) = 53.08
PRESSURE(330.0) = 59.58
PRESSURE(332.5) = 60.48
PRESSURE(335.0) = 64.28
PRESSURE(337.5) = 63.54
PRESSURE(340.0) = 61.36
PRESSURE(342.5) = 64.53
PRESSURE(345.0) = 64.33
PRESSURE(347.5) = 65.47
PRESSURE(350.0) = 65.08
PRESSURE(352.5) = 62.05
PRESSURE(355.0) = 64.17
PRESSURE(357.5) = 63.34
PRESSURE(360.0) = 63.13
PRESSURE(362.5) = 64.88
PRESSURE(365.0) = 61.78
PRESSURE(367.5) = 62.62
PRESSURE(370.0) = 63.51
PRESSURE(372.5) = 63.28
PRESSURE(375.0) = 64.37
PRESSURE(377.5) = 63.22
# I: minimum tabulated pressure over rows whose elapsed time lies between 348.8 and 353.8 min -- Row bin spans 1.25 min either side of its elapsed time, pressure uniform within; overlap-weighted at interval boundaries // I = 62.05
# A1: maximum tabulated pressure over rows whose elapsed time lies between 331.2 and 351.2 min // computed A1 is 65.47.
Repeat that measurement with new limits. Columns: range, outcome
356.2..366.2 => 64.88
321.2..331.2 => 59.58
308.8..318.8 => 37.52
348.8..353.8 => 65.08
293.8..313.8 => 30.79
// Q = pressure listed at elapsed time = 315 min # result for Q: 33.96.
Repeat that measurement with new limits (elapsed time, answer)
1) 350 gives 65.08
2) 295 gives 26.06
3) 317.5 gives 37.52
